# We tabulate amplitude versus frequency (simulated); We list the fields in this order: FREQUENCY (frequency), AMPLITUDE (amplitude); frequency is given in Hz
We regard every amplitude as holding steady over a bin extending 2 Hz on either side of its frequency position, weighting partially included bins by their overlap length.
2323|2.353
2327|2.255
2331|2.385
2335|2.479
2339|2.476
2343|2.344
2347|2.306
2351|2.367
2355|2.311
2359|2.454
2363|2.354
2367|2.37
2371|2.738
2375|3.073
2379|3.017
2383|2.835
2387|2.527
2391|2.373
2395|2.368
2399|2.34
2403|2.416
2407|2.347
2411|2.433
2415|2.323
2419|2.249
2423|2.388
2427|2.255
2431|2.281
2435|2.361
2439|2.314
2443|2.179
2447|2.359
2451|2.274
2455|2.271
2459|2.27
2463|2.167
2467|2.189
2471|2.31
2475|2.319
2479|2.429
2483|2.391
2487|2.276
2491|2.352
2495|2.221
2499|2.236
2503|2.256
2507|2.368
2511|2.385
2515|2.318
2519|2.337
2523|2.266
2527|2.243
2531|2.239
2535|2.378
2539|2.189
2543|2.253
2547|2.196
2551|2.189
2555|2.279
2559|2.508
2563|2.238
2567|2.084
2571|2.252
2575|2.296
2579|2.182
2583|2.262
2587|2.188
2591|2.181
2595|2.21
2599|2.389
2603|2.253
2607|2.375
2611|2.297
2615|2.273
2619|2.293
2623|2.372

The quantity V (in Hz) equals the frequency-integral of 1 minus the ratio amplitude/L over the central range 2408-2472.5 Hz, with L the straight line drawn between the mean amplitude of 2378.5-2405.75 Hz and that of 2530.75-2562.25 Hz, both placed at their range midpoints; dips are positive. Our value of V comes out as 4.1 Hz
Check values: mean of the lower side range 2.52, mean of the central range 2.29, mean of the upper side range 2.28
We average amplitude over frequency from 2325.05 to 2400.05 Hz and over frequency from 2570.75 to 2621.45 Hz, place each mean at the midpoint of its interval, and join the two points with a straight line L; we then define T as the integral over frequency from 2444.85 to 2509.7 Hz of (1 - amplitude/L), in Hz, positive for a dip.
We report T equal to 2.4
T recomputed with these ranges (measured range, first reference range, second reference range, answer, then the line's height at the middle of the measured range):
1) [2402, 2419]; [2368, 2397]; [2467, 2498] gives 1.48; 2.59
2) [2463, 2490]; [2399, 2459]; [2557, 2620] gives -0.08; 2.3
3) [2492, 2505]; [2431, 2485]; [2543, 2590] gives 0.16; 2.27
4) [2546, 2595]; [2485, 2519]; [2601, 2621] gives 1.33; 2.3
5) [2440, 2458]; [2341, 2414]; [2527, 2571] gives 0.92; 2.4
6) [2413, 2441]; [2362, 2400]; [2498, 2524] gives 2.20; 2.51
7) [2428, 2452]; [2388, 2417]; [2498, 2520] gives 0.64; 2.36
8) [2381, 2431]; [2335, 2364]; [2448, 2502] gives -1.30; 2.34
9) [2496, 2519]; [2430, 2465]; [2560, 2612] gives -0.47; 2.26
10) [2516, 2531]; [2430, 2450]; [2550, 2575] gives -0.02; 2.28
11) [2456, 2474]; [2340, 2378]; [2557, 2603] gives 1.04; 2.38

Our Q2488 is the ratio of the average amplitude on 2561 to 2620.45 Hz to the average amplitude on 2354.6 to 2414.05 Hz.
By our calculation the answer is 0.9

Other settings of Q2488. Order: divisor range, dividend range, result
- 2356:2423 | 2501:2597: 0.90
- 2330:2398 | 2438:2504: 0.91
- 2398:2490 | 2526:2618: 0.98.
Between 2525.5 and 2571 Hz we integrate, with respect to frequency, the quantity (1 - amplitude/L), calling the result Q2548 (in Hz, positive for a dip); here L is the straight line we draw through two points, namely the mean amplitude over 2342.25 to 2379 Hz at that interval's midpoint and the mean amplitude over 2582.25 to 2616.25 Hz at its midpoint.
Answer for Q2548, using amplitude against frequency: 1.3 Hz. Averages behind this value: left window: 2.51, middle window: 2.25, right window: 2.27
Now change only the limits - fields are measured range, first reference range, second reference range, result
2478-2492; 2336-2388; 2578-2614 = 0.2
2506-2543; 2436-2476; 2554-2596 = -0.7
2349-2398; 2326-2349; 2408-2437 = -4.2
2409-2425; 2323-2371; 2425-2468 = -0.3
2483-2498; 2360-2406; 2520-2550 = 0.3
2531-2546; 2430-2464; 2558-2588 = -0.1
